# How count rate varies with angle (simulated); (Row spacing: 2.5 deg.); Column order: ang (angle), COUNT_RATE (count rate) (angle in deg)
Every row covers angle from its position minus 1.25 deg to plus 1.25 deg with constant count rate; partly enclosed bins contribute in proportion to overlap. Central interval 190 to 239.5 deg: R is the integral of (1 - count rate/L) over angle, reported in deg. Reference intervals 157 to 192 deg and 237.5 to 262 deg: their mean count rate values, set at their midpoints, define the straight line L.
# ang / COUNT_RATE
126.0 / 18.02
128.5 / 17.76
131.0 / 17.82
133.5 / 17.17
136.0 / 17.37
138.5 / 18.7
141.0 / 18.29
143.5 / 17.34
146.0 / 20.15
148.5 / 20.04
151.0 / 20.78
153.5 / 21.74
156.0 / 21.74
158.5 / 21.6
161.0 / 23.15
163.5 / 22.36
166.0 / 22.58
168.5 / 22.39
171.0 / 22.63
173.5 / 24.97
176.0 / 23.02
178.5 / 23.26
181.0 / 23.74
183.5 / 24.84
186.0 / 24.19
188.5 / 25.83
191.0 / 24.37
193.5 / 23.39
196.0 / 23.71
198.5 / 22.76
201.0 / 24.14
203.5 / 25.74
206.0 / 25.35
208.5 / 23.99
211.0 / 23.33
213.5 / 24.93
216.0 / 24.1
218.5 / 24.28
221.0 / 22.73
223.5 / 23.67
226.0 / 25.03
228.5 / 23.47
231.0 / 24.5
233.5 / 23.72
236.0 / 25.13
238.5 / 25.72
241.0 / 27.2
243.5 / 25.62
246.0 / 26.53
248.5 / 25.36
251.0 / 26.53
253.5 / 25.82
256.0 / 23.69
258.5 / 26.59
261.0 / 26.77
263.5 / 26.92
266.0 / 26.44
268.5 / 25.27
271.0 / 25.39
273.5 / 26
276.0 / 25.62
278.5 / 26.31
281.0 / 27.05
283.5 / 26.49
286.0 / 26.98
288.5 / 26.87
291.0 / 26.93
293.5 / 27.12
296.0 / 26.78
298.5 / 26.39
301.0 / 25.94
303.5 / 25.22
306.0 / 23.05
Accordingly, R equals 1.23 deg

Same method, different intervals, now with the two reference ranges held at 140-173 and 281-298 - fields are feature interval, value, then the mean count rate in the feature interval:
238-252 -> -0.67 deg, 26.2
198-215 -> -0.75 deg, 24.4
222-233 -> 0.06 deg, 24.1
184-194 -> -0.86 deg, 24.6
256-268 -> -0.27 deg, 26.3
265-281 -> 0.14 deg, 25.9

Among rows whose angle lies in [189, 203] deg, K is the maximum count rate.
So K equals 24.37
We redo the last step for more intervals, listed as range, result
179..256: 27.2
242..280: 26.92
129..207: 25.83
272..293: 27.05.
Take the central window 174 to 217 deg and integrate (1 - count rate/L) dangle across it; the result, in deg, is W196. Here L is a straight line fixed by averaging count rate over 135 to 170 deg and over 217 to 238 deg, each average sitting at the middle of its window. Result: -2.9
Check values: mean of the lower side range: 20.6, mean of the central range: 24.2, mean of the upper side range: 24.1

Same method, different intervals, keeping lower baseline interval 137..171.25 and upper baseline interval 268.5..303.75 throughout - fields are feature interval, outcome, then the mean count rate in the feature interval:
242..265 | -0.9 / 26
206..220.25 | -0.5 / 24.2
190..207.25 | -1.1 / 24.2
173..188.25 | -1.4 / 24.1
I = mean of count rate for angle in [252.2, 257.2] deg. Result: 24.8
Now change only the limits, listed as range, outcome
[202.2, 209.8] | 25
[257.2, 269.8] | 26.4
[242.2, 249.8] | 25.9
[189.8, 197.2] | 23.8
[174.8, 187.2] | 23.8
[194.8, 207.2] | 24.3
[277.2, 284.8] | 26.6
